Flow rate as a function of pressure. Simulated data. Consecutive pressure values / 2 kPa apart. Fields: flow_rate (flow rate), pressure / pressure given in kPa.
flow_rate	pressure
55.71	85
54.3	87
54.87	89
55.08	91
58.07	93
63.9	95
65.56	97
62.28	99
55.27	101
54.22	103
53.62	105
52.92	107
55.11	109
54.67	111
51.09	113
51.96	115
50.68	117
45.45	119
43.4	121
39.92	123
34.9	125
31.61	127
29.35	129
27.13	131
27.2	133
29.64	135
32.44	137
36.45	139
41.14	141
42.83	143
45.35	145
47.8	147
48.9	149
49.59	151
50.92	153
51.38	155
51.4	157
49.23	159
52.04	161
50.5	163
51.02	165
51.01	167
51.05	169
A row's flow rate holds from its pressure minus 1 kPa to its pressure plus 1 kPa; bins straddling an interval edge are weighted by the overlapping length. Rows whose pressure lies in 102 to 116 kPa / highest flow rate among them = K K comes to 55.11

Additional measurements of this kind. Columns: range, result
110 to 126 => 54.67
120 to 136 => 43.4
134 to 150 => 48.9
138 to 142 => 41.14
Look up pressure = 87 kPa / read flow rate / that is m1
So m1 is 54.3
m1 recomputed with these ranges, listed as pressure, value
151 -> 49.59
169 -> 51.05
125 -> 34.9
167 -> 51.01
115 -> 51.96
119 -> 45.45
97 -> 65.56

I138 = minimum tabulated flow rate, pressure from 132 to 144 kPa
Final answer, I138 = 27.2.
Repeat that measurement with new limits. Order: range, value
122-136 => 27.13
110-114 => 51.09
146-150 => 47.8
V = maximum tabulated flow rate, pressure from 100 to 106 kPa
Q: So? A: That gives 55.27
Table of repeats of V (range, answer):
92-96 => 63.9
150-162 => 52.04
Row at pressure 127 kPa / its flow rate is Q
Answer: 31.61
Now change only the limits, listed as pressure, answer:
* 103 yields 54.22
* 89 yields 54.87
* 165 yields 51.02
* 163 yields 50.5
